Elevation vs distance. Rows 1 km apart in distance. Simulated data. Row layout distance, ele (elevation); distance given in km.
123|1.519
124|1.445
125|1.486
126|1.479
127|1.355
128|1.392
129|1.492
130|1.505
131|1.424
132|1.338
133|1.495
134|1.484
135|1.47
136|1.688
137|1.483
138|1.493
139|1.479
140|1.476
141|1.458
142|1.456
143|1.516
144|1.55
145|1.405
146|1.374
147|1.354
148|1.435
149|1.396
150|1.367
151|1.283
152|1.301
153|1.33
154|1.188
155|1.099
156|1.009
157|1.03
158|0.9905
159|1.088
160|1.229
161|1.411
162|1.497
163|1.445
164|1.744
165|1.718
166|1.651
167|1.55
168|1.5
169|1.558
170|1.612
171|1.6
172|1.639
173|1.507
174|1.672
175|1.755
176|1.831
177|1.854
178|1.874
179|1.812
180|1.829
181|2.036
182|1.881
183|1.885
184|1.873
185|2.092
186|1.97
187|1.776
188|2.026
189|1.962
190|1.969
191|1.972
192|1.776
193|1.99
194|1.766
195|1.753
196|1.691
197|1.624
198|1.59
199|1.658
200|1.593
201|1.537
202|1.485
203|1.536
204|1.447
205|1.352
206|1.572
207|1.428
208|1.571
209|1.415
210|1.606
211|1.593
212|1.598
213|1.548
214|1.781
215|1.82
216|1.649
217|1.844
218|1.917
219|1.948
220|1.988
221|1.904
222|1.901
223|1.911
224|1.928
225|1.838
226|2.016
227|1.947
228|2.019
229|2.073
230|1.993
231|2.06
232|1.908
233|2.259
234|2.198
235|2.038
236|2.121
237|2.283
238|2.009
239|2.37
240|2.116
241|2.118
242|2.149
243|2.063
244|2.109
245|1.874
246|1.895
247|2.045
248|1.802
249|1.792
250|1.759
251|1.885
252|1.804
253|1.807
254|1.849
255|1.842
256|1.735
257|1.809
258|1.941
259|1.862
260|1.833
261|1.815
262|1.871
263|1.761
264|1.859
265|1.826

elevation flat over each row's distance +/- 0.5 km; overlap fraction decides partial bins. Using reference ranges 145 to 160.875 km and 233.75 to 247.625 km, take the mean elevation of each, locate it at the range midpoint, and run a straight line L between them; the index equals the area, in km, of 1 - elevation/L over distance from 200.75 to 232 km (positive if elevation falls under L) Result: 1.9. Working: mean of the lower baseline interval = 1.24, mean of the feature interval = 1.75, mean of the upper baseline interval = 2.09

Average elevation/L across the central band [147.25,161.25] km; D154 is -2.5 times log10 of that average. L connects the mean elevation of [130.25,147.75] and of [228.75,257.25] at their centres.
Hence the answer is 0.25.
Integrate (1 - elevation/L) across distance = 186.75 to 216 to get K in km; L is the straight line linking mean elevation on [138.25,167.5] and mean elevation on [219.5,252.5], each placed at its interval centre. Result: 1.1 km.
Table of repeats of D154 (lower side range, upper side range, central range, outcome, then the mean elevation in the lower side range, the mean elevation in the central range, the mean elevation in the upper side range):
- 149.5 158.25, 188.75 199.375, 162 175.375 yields -0.14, 1.18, 1.61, 1.79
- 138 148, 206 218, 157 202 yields -0.09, 1.45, 1.69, 1.63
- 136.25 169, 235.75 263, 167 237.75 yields -0.08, 1.39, 1.8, 1.94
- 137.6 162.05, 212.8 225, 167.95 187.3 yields -0.16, 1.32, 1.78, 1.85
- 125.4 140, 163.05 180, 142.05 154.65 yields 0.13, 1.47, 1.37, 1.68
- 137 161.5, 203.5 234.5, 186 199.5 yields -0.12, 1.32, 1.82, 1.81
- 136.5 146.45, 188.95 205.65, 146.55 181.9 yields 0.05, 1.47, 1.5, 1.68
